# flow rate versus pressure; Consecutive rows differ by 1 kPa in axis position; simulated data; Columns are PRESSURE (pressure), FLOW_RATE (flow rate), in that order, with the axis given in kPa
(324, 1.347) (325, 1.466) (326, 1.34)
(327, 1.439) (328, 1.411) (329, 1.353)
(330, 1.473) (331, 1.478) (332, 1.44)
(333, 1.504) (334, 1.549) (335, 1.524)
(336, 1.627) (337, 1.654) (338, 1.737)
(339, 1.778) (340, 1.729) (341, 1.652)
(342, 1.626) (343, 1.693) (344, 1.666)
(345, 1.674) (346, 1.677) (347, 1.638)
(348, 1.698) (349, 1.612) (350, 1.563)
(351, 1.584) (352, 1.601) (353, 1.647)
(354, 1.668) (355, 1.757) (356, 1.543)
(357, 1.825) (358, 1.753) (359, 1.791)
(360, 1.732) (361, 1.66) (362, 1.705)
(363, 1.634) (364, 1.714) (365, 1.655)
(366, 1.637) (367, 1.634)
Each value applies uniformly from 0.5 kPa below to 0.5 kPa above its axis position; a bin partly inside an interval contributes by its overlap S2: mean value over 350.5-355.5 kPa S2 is 1.65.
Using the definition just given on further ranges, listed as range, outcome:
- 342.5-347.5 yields 1.67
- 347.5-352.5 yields 1.61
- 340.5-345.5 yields 1.66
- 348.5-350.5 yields 1.59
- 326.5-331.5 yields 1.43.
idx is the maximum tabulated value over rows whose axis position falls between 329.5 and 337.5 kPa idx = 1.654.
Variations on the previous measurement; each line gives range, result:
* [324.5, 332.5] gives 1.478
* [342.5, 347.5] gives 1.693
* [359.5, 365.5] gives 1.732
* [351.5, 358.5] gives 1.825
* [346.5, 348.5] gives 1.698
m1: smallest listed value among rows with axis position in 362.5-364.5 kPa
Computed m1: 1.634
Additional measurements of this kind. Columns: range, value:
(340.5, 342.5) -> 1.626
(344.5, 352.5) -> 1.563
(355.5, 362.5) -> 1.543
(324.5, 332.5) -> 1.34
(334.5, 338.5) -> 1.524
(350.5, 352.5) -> 1.584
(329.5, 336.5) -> 1.44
